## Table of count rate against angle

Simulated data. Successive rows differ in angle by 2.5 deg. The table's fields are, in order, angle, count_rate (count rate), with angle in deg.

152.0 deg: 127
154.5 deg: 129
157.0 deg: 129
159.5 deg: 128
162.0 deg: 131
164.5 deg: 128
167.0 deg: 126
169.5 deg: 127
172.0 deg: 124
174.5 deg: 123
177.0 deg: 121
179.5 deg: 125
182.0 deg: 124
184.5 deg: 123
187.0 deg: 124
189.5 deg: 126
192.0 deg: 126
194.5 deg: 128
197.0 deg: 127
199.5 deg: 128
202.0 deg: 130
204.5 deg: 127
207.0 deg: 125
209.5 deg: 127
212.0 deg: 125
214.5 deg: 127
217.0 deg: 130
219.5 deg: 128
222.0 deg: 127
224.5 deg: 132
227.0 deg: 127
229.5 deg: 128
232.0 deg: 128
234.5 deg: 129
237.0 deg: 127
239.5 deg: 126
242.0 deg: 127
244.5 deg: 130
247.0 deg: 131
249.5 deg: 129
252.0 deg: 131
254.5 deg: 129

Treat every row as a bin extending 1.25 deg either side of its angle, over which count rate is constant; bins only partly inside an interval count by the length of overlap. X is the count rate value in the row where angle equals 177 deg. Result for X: 121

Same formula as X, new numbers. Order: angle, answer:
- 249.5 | 129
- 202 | 130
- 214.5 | 127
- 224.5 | 132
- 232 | 128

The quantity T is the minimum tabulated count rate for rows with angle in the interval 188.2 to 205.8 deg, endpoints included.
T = 126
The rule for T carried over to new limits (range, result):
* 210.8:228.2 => 125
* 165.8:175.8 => 123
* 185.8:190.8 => 124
